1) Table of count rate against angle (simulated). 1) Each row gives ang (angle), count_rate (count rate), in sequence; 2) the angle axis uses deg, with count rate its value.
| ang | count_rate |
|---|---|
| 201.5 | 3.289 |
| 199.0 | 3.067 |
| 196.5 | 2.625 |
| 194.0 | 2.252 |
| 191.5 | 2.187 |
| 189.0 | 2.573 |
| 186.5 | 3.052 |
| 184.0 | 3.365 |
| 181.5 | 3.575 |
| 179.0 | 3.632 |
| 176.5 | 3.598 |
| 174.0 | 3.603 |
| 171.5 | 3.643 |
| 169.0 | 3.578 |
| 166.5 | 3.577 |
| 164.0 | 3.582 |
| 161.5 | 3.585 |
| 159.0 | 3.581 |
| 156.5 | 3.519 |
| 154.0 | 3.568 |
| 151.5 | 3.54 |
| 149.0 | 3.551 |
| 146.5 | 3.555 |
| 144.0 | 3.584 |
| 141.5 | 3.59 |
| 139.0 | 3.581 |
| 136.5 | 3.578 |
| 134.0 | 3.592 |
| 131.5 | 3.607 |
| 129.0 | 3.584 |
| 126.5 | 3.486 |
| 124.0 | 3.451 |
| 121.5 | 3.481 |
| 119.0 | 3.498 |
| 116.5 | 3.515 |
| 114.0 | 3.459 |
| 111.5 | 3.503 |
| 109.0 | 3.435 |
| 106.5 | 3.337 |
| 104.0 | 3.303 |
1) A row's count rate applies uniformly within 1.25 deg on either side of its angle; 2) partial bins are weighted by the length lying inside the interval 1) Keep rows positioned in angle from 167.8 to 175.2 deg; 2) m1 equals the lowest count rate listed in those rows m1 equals 3.578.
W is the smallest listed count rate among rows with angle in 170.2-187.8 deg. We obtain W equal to 3.052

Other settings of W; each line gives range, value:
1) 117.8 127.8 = 3.451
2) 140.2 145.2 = 3.584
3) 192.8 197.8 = 2.252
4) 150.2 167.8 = 3.519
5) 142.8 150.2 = 3.551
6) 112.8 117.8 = 3.459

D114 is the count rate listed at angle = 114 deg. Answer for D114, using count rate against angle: 3.459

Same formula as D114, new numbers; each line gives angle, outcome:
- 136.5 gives 3.578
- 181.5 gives 3.575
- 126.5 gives 3.486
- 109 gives 3.435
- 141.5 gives 3.59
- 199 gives 3.067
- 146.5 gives 3.555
